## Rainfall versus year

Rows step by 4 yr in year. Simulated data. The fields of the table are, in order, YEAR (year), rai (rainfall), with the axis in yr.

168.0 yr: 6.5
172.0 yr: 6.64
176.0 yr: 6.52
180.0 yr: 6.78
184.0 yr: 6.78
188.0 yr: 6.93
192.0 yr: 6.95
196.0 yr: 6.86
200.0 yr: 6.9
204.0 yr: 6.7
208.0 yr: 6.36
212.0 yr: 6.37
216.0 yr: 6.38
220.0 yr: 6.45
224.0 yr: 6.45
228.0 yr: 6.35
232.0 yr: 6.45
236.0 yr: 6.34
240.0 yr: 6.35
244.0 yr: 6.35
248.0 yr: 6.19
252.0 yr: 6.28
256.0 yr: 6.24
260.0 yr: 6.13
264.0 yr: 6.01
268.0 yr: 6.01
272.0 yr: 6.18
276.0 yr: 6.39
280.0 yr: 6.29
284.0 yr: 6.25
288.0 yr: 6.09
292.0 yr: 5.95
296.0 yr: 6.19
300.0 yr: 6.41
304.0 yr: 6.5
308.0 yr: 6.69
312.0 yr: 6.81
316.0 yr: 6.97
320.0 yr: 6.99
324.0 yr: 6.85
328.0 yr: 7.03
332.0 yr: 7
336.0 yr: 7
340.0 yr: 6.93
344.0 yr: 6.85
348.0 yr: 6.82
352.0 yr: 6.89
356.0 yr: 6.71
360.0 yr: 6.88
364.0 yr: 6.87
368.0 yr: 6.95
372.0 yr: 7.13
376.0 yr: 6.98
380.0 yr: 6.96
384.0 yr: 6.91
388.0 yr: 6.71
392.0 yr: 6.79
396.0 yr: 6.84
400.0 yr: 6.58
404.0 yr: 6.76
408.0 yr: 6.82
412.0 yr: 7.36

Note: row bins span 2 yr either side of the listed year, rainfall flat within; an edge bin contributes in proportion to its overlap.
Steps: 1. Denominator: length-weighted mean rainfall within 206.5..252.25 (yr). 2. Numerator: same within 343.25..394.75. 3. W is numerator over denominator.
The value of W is 1.1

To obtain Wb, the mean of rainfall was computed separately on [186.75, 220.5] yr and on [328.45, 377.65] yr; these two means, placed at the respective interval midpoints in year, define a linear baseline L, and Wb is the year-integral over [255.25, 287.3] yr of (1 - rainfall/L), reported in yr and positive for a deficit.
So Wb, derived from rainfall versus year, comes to 2.8 yr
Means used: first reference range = 6.66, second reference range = 6.92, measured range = 6.18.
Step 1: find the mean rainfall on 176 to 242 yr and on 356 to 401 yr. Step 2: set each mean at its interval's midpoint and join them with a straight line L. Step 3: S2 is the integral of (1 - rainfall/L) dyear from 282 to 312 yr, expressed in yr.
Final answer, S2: 1.8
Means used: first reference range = 6.59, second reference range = 6.87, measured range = 6.33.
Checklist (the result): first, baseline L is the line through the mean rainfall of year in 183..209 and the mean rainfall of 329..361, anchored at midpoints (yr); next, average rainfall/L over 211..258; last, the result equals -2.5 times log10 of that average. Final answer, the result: 0.08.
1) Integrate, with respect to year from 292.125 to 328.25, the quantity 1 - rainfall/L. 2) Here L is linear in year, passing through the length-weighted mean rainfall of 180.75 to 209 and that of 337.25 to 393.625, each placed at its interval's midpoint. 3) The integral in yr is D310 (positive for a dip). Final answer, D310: 1.04 yr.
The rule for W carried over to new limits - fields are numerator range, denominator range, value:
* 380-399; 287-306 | 1.09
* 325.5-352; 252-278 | 1.12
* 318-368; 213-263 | 1.09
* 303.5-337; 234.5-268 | 1.11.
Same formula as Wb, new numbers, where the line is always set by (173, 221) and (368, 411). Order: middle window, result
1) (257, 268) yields 1.1 yr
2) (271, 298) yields 2.3 yr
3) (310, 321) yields -0.2 yr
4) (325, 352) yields -0.5 yr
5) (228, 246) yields 0.9 yr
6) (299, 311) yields 0.4 yr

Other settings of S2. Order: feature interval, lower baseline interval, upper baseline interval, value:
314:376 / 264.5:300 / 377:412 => -3.64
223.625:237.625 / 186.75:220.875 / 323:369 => 0.65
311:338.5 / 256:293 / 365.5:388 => -1.70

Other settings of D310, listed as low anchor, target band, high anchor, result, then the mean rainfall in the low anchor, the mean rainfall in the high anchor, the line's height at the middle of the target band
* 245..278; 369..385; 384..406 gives -0.8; 6.18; 6.75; 6.68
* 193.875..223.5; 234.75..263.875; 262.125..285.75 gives 0.4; 6.57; 6.19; 6.33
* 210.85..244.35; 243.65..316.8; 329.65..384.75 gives 3.4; 6.39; 6.92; 6.61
